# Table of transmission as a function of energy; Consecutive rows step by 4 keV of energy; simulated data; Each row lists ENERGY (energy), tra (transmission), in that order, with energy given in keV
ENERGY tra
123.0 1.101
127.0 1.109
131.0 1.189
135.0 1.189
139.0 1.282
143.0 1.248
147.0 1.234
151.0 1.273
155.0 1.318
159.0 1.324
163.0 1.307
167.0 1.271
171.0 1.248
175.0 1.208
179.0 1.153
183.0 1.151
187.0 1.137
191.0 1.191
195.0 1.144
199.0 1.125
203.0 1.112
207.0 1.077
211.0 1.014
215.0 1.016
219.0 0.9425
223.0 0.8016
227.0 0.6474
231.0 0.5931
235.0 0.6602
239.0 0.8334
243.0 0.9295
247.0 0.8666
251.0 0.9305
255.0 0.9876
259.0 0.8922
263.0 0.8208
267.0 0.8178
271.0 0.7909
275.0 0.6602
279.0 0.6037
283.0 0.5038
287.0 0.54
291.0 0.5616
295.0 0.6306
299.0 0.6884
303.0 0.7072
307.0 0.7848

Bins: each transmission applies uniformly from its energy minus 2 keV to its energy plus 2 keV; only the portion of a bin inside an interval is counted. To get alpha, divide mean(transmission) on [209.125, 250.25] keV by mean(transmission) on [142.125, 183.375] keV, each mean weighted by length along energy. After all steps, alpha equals 0.67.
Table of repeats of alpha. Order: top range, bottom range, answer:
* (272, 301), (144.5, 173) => 0.47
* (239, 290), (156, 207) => 0.65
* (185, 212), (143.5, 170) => 0.87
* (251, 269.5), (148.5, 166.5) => 0.68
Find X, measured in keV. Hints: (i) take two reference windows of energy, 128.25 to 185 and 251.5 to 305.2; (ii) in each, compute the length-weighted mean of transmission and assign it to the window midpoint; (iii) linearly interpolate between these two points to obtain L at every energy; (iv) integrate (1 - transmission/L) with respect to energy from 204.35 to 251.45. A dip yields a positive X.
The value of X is 3.66 keV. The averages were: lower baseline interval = 1.24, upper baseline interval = 0.715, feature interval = 0.86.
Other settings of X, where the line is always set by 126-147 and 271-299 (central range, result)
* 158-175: -2.9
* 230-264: -4.0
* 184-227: -4.9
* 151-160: -1.4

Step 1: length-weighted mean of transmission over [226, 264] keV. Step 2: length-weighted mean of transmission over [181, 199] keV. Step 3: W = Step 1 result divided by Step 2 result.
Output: 0.71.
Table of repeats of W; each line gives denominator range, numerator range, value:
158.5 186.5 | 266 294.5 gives 0.52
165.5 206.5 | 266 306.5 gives 0.56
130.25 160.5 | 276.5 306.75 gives 0.49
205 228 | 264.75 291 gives 0.70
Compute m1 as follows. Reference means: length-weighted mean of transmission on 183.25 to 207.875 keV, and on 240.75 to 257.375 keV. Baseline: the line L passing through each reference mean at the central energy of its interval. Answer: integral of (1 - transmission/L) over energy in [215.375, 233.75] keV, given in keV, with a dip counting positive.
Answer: 4.6 keV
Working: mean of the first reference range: 1.13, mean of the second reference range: 0.926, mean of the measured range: 0.767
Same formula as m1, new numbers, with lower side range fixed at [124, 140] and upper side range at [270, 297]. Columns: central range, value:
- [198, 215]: -3.3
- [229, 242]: 1.2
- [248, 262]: -4.1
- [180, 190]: -1.7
